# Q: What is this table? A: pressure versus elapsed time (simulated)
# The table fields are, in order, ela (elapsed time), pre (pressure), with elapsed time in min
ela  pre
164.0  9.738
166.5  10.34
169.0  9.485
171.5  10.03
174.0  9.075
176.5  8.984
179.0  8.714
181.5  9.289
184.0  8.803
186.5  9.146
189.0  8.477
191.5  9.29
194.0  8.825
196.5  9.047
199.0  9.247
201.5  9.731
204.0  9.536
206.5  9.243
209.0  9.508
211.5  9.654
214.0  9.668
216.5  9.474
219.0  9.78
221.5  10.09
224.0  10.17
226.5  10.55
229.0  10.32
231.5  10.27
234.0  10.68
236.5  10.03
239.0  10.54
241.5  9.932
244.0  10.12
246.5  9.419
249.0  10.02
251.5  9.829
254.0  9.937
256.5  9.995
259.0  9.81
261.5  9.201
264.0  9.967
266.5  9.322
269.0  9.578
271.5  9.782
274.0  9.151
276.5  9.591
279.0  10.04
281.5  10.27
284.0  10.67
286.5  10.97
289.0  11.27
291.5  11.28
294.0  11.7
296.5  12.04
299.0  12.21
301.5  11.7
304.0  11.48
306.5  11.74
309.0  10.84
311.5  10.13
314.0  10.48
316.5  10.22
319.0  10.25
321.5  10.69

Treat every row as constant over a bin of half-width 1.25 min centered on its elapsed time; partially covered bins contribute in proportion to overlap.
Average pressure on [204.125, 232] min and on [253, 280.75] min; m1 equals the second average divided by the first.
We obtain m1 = 1.0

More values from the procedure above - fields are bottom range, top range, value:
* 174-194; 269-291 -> 1.14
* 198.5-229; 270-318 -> 1.11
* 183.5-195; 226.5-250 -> 1.14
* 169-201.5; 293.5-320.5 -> 1.22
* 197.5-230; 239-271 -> 1.00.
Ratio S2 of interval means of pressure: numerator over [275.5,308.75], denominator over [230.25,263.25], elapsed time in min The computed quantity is 1.12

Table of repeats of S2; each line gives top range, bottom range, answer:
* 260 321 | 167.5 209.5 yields 1.15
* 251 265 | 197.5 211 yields 1.03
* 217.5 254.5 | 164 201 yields 1.10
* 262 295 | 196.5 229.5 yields 1.05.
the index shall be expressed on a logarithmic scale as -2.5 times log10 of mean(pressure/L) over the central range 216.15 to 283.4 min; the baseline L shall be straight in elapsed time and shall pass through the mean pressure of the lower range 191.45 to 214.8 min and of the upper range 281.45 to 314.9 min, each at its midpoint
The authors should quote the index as 0.036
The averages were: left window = 9.37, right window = 11.2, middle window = 9.93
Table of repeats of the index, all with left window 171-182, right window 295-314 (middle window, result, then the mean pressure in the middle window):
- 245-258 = 0.07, 9.84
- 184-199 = 0.05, 8.97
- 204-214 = 0.03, 9.5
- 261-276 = 0.13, 9.52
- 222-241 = -0.02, 10.3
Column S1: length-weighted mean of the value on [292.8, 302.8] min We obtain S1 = 11.9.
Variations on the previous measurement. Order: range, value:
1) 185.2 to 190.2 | 8.81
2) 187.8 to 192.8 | 8.89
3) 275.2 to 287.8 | 10.3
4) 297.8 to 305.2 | 11.8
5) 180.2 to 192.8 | 9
